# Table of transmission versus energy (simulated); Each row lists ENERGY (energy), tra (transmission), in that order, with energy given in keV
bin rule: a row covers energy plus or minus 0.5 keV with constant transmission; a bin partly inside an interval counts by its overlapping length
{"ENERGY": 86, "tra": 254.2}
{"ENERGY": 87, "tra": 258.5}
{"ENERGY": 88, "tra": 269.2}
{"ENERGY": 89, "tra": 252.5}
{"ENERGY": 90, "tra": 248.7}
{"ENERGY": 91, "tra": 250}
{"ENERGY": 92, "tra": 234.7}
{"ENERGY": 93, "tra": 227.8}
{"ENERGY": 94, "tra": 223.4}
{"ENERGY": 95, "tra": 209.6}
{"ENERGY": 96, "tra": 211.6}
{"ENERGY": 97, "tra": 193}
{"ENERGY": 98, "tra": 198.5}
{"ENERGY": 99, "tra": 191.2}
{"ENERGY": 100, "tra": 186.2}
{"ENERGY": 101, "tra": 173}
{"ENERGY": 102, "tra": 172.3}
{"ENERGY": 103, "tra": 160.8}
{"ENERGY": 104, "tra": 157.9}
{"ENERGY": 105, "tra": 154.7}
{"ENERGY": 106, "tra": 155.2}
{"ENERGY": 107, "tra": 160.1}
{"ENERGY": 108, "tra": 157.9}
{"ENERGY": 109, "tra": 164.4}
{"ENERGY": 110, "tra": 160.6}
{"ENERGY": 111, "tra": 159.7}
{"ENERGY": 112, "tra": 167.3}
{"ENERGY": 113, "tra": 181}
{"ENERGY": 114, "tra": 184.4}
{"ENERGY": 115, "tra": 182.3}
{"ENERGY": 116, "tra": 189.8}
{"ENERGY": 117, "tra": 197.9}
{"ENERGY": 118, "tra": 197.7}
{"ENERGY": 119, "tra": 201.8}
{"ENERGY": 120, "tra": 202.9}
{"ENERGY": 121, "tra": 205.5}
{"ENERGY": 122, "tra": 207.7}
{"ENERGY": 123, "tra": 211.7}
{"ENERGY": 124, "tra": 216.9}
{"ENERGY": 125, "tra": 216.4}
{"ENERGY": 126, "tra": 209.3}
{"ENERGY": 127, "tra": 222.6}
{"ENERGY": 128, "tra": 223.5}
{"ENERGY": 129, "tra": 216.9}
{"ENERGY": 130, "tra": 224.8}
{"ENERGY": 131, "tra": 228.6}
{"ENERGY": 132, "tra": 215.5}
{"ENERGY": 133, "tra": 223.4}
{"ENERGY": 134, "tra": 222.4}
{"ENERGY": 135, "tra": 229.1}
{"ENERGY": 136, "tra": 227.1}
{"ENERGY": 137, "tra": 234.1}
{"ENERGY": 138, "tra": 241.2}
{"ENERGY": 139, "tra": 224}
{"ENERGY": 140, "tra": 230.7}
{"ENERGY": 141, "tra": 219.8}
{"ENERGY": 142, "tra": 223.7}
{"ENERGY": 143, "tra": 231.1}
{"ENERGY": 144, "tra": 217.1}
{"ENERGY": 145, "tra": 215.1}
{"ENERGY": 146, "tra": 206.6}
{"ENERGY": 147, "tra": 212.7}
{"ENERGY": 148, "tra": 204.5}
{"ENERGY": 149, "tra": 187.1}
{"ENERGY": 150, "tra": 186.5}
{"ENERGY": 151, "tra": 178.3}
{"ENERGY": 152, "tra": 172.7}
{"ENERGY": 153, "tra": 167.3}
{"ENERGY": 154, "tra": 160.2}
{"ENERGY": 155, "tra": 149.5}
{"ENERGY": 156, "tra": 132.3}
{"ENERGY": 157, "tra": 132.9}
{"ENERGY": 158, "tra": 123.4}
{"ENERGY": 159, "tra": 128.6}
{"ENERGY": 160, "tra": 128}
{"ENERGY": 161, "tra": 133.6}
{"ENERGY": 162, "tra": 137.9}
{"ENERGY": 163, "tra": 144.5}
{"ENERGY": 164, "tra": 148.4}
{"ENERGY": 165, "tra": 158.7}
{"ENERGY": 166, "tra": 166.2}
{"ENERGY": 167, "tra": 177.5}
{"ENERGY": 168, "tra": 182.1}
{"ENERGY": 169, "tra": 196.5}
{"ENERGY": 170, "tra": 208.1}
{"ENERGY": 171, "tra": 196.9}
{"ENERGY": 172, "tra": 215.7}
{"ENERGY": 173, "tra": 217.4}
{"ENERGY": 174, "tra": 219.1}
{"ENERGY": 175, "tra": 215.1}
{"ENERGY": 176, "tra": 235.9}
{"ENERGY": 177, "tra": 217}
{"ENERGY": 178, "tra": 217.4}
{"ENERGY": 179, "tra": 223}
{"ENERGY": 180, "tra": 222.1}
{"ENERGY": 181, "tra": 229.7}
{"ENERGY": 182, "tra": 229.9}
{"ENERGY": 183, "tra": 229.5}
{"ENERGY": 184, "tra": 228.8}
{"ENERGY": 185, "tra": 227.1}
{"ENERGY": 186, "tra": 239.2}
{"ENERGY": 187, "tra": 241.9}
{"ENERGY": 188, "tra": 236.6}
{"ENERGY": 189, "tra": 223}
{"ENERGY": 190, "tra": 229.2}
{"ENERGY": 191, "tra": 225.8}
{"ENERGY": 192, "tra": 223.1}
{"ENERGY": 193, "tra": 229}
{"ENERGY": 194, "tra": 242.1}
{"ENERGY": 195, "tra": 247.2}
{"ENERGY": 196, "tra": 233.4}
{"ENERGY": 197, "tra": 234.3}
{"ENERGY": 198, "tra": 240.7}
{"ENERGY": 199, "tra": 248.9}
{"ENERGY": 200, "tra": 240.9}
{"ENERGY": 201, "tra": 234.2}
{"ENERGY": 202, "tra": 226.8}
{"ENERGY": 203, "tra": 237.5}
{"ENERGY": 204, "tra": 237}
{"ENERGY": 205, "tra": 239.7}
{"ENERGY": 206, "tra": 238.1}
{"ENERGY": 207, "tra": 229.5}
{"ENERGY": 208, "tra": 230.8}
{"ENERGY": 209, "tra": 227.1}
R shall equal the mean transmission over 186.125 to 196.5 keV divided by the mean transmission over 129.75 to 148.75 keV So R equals 1.05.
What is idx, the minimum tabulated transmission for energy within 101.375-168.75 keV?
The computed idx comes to 123.4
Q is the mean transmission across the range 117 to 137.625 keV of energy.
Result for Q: 217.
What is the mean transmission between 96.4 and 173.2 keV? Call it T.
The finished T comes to 189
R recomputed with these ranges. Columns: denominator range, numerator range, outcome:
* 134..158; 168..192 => 1.12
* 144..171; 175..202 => 1.37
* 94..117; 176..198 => 1.30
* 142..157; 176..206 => 1.25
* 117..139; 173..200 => 1.06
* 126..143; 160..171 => 0.73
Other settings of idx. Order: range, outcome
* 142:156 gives 132.3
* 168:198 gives 182.1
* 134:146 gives 206.6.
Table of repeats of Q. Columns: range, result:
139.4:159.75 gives 184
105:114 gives 164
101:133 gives 191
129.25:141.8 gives 226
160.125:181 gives 191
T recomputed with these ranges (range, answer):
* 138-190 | 196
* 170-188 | 224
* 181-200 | 234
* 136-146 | 225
